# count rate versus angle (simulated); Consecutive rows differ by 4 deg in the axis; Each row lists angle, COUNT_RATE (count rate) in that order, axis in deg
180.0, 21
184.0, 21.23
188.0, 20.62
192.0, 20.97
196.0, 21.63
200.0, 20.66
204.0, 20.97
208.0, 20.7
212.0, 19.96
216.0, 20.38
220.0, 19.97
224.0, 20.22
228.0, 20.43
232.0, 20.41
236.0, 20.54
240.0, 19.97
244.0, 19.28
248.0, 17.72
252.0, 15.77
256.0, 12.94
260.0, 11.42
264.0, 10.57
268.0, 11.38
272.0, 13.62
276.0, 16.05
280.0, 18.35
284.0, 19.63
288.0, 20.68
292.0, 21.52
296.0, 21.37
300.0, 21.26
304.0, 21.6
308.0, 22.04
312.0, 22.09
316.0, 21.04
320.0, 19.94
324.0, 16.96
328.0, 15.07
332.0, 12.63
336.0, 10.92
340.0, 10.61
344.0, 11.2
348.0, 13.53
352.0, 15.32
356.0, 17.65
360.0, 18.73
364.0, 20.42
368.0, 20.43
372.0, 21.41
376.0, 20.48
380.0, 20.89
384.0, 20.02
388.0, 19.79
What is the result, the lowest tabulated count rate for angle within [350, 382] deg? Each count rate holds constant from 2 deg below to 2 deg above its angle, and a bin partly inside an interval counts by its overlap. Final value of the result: 15.32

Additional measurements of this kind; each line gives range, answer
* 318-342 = 10.61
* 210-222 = 19.96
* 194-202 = 20.66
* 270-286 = 13.62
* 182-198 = 20.62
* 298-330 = 15.07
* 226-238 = 20.41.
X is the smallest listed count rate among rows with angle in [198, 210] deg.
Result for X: 20.66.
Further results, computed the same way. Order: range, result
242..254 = 15.77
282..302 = 19.63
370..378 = 20.48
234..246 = 19.28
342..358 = 11.2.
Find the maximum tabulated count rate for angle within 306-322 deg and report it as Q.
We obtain 22.09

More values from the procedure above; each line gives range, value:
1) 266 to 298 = 21.52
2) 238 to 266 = 19.97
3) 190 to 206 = 21.63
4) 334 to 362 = 18.73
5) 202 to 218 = 20.97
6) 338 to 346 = 11.2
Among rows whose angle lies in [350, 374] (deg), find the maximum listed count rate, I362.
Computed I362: 21.41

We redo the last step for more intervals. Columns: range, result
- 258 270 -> 11.42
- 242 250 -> 19.28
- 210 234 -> 20.43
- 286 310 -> 22.04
